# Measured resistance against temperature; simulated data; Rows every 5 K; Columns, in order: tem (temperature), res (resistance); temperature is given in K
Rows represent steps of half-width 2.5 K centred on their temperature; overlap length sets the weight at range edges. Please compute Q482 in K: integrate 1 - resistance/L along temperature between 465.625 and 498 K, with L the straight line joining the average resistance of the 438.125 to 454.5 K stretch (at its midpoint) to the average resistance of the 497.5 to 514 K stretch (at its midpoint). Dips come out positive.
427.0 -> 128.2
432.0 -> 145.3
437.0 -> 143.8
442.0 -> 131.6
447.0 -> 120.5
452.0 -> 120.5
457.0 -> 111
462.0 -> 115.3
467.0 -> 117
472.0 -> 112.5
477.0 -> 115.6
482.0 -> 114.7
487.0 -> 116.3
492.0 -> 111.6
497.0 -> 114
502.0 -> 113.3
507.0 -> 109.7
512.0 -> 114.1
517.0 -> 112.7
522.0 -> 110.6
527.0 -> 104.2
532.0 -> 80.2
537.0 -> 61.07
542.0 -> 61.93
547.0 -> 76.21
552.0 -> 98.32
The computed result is 0.9 K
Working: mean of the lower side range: 126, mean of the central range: 114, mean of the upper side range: 113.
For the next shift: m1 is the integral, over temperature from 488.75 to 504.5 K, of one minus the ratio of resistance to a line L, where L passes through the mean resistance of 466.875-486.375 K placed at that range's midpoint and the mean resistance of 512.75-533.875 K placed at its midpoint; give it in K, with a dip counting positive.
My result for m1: -0.4 K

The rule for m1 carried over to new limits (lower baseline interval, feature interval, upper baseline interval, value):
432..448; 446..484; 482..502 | 2.8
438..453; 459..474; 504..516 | 0.9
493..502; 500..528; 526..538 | -3.8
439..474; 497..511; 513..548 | -1.8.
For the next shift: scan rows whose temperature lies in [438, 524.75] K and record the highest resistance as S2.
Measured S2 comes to 131.6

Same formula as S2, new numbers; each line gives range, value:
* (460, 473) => 117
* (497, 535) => 114.1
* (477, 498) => 116.3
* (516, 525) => 112.7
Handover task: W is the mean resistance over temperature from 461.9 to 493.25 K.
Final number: 115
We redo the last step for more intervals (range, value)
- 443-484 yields 116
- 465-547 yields 103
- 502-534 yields 106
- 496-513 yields 113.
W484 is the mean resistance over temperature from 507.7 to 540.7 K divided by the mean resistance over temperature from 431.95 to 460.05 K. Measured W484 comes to 0.8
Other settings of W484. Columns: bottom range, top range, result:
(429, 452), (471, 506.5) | 0.85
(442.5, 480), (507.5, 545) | 0.79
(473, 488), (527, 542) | 0.65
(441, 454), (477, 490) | 0.93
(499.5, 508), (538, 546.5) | 0.58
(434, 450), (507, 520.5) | 0.85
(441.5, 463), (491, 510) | 0.94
